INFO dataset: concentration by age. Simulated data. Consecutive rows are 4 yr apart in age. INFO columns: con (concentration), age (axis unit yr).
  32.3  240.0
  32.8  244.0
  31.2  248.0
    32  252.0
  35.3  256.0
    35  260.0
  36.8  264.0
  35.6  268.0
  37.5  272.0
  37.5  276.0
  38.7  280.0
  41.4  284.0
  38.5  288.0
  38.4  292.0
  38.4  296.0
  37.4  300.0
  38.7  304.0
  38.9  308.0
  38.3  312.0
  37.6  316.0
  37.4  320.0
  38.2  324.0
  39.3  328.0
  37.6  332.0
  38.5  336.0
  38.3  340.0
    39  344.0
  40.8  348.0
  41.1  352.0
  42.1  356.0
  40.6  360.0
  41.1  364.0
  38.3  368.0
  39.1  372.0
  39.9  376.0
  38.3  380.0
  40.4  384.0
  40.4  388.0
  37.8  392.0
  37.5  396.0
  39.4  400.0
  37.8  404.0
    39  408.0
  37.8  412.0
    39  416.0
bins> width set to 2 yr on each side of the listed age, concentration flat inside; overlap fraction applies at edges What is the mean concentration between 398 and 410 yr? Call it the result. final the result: 38.7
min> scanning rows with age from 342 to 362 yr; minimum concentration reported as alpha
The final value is 39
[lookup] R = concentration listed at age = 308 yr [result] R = 38.9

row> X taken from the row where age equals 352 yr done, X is 41.1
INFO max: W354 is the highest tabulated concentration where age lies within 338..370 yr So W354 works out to 42.1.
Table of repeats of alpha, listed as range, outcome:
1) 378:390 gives 38.3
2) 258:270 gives 35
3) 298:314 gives 37.4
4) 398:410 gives 37.8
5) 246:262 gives 31.2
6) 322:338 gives 37.6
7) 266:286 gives 35.6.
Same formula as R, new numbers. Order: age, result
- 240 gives 32.3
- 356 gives 42.1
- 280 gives 38.7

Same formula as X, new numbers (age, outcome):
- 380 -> 38.3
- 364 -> 41.1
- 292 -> 38.4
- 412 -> 37.8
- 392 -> 37.8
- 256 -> 35.3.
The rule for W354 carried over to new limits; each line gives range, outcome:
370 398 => 40.4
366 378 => 39.9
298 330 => 39.3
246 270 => 36.8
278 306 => 41.4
